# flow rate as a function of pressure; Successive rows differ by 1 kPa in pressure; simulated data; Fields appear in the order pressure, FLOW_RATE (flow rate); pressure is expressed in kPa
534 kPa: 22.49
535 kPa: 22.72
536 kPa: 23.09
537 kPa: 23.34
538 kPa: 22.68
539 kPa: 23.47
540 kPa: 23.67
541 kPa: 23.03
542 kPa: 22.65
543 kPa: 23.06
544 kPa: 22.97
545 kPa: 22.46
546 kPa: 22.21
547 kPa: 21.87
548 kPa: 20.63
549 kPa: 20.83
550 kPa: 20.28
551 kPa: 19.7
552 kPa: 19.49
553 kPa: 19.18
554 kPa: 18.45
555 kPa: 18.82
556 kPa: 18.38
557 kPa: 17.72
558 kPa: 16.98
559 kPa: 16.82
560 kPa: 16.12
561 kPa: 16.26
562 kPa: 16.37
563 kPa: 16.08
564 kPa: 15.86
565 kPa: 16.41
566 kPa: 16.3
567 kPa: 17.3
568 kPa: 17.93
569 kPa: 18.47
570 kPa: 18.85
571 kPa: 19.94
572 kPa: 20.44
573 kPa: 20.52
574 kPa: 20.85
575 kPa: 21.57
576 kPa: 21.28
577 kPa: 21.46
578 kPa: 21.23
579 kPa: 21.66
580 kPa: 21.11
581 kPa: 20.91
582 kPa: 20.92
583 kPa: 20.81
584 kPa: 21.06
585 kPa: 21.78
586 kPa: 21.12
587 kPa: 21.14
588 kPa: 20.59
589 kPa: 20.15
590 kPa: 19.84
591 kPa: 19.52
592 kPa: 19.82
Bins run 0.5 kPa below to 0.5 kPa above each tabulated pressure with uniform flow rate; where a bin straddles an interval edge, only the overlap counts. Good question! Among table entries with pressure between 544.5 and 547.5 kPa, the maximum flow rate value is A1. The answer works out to 22.46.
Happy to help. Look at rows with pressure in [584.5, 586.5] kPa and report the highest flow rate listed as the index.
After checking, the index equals 21.78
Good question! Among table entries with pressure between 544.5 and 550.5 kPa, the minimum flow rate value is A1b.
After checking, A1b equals 20.28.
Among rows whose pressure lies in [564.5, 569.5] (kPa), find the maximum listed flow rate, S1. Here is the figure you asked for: 18.47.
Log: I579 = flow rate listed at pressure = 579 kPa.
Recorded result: 21.66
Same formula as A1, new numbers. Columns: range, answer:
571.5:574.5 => 20.85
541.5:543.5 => 23.06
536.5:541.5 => 23.67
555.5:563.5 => 18.38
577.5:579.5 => 21.66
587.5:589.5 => 20.59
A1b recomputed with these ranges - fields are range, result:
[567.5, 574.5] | 17.93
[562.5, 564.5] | 15.86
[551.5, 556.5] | 18.38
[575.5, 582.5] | 20.91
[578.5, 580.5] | 21.11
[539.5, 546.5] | 22.21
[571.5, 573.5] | 20.44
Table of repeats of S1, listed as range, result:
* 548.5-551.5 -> 20.83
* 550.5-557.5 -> 19.7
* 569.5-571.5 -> 19.94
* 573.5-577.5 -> 21.57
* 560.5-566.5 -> 16.41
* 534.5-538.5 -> 23.34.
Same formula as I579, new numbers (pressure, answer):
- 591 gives 19.52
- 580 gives 21.11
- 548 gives 20.63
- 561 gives 16.26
